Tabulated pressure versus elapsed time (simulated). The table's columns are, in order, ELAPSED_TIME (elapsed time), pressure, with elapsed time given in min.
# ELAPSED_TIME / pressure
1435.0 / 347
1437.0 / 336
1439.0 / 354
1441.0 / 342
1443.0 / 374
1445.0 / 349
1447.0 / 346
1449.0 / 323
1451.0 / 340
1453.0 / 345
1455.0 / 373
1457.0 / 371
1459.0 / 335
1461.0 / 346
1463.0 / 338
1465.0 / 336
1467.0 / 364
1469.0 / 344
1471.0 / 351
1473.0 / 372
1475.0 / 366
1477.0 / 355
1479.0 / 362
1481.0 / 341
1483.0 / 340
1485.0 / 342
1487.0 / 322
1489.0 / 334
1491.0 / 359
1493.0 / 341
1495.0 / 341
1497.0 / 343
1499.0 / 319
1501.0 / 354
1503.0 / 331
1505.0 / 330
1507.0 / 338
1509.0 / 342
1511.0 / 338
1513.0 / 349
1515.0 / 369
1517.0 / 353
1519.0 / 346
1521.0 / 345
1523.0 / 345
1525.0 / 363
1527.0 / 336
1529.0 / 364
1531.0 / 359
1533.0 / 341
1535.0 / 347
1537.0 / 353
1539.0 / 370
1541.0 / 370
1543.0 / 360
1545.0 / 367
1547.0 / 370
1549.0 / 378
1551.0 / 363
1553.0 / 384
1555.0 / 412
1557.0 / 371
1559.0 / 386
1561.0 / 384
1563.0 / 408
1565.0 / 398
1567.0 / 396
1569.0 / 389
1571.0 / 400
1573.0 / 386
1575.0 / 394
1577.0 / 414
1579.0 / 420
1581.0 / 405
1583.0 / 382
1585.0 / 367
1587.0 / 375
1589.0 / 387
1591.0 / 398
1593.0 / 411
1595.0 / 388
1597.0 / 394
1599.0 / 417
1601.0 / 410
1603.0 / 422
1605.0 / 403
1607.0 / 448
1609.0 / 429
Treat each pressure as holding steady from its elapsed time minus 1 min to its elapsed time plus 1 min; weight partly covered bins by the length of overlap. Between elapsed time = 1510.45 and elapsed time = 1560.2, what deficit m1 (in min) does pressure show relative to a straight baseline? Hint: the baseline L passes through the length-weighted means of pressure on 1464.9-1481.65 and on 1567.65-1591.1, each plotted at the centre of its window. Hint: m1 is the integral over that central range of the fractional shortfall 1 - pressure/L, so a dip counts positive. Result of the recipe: 2.08 min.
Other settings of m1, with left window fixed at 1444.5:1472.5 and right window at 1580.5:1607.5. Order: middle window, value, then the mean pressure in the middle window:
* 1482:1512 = 2.0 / 338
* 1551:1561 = 0.0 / 385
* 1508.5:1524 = 0.9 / 349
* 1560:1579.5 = -0.4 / 398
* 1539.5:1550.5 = 0.3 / 369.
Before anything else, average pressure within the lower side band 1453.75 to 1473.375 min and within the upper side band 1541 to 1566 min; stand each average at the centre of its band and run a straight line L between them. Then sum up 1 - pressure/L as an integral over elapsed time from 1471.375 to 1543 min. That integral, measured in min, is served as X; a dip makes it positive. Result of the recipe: 3.5 min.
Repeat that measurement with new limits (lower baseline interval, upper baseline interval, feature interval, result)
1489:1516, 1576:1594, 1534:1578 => -0.6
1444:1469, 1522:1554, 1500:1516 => 0.5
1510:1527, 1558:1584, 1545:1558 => 0.0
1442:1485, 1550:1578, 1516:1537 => 1.5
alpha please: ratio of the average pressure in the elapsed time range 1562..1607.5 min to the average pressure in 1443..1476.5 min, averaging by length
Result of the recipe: 1.14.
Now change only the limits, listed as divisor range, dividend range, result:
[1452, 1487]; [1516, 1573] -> 1.05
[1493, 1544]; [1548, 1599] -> 1.13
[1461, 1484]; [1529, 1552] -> 1.03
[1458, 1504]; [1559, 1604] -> 1.15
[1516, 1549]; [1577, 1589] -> 1.10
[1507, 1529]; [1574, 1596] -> 1.13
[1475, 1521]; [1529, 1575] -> 1.10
